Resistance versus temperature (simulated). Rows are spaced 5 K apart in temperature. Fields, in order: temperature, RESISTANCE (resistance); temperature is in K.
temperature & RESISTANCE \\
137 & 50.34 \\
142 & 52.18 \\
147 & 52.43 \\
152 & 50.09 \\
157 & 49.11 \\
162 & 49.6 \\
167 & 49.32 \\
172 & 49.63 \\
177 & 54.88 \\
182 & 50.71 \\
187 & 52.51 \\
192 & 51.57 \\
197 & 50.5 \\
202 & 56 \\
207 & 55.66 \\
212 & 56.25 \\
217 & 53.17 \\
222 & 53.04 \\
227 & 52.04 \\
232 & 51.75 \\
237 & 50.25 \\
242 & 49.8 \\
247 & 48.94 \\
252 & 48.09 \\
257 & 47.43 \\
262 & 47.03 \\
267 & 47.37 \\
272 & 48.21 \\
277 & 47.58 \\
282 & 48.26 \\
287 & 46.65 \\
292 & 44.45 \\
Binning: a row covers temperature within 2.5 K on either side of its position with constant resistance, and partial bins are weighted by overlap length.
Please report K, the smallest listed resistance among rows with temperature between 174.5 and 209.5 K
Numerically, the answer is 50.5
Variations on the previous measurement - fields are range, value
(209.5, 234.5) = 51.75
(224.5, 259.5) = 47.43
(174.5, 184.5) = 50.71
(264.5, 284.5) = 47.37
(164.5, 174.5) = 49.32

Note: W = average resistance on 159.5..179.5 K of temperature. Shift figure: 50.9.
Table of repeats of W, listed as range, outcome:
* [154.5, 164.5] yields 49.4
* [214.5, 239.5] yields 52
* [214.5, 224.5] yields 53.1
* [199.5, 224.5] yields 54.8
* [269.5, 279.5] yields 47.9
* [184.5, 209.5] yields 53.2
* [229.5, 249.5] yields 50.2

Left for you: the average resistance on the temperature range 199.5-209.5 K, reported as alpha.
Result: 55.8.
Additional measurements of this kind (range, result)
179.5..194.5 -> 51.6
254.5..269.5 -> 47.3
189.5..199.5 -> 51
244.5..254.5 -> 48.5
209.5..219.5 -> 54.7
